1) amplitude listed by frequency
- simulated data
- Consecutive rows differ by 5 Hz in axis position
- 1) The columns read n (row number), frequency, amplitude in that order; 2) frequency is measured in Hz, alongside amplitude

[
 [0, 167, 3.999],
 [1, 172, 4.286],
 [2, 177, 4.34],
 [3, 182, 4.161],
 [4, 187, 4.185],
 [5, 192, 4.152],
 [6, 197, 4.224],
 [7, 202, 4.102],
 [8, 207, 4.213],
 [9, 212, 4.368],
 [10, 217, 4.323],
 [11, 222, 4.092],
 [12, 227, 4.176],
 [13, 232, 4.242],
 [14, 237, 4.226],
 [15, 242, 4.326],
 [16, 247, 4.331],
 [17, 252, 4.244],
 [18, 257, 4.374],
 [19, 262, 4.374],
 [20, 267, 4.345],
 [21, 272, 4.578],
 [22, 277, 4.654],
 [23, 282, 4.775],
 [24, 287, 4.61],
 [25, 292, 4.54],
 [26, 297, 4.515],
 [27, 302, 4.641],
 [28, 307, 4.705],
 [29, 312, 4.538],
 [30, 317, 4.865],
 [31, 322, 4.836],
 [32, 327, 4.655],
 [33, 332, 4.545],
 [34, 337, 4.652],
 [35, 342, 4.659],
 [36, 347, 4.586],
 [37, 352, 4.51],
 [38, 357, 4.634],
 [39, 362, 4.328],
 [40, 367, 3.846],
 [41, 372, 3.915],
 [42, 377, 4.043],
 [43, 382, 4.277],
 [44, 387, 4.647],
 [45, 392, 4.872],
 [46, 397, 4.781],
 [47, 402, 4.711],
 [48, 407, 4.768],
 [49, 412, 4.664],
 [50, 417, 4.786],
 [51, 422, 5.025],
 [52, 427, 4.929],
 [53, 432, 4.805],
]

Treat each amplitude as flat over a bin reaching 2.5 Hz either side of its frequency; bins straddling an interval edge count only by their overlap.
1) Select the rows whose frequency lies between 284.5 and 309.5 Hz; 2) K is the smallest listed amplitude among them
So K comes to 4.515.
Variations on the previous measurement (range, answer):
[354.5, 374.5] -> 3.846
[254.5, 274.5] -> 4.345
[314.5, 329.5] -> 4.655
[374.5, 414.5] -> 4.043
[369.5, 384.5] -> 3.915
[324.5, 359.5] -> 4.51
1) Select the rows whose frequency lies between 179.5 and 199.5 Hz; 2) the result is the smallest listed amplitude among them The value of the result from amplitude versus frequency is 4.152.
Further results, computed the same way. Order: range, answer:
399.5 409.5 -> 4.711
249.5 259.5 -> 4.244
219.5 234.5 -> 4.092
